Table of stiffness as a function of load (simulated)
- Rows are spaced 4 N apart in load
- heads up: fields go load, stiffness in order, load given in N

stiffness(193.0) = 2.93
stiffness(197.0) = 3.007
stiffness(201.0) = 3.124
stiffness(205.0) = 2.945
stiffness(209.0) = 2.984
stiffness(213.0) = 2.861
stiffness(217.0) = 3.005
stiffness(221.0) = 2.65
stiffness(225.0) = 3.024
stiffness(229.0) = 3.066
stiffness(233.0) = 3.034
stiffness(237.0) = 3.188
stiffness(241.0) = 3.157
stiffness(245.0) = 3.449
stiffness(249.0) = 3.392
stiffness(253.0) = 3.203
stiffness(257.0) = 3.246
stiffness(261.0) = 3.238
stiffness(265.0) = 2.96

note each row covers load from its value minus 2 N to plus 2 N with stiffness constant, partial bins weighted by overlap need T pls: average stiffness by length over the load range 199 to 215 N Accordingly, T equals 2.98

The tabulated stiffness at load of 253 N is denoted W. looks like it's 3.203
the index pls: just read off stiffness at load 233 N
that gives 3.034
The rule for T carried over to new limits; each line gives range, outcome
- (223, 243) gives 3.09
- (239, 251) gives 3.33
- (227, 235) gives 3.05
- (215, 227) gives 2.89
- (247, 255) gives 3.3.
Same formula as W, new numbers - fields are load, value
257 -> 3.246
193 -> 2.93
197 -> 3.007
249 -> 3.392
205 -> 2.945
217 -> 3.005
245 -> 3.449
